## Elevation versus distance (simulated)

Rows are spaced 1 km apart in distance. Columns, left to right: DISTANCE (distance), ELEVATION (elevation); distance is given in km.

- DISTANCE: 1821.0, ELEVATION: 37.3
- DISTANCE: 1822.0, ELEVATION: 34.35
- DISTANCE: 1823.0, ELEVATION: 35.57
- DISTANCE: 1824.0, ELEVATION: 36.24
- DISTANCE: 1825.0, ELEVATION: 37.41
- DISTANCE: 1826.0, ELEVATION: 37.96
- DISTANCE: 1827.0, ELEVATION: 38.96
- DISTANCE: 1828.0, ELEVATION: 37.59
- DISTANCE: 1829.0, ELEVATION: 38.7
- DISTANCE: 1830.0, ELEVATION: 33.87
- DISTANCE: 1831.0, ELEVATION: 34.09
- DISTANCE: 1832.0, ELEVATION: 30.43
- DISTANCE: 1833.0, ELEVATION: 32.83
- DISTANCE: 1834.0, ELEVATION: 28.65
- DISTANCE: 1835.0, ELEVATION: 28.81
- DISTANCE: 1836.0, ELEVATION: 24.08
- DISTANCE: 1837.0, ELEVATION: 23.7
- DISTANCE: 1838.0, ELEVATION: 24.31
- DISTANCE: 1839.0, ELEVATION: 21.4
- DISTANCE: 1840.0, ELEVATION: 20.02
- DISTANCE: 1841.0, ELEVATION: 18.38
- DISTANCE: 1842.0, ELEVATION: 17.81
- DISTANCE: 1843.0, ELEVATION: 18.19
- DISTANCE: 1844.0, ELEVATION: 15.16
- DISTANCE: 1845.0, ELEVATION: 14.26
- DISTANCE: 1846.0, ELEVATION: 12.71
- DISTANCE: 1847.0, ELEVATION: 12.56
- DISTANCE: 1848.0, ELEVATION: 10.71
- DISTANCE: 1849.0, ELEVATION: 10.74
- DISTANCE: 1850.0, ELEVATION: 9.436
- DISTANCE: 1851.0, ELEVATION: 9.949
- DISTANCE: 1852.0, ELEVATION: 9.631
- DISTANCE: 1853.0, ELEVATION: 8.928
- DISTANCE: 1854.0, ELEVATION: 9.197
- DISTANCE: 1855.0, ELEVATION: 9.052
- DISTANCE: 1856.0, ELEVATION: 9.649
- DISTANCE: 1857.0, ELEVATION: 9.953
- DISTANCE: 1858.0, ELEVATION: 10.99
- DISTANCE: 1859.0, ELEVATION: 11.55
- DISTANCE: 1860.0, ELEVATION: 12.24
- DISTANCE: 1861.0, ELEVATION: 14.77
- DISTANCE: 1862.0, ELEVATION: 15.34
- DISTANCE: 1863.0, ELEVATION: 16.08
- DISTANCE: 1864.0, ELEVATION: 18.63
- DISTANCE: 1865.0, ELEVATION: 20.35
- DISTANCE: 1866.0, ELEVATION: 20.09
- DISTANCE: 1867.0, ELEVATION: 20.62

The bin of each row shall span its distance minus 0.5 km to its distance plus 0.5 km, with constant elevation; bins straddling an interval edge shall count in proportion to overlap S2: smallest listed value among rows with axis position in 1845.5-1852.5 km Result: 9.436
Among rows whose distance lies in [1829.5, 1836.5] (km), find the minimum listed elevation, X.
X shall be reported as 24.08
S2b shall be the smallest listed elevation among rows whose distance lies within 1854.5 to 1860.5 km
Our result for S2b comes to 9.052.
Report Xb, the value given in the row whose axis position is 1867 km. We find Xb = 20.62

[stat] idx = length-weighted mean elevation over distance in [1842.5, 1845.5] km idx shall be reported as 15.9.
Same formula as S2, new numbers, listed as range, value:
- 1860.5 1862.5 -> 14.77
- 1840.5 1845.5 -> 14.26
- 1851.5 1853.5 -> 8.928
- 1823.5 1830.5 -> 33.87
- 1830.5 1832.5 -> 30.43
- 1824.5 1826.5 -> 37.41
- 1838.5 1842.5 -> 17.81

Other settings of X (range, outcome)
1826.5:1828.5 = 37.59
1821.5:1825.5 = 34.35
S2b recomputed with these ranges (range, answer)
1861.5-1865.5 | 15.34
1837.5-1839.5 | 21.4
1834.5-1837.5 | 23.7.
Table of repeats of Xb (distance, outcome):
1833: 32.83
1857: 9.953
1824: 36.24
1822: 34.35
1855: 9.052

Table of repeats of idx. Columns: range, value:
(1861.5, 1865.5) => 17.6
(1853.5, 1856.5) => 9.3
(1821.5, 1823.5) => 35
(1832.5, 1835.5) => 30.1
